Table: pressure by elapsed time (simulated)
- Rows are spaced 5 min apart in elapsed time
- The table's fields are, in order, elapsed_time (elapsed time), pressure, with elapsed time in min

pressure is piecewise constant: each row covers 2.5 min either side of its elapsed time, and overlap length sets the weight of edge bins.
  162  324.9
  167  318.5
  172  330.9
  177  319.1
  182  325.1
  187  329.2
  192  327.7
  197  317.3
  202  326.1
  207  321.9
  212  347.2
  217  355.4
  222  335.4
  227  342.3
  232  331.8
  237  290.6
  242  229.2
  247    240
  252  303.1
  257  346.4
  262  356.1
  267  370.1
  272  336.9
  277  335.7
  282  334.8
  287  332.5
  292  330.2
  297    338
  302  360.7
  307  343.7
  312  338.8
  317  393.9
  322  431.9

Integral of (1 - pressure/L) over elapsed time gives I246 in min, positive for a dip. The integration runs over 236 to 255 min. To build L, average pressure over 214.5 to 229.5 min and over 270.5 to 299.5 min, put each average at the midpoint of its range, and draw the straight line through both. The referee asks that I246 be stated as 4.2 min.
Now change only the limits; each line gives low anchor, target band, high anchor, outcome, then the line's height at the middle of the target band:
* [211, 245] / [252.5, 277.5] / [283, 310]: -1.3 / 330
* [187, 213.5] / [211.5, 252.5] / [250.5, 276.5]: 3.5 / 336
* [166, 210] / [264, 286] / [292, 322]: 0.4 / 350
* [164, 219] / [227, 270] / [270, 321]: 3.6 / 339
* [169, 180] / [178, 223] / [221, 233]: 0.0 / 331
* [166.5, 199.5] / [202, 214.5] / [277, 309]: -0.2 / 328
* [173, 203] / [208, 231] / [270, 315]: -1.0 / 329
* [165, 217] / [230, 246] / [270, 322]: 2.8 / 337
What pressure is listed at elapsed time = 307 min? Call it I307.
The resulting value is 343.7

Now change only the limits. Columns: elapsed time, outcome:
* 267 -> 370.1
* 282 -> 334.8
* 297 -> 338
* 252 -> 303.1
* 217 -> 355.4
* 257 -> 346.4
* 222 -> 335.4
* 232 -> 331.8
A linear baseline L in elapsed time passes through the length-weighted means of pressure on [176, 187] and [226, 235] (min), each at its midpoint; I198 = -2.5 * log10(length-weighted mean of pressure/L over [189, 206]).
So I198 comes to 0.01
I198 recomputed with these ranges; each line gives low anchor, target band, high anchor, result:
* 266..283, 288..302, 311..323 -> 0.08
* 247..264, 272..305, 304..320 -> 0.02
